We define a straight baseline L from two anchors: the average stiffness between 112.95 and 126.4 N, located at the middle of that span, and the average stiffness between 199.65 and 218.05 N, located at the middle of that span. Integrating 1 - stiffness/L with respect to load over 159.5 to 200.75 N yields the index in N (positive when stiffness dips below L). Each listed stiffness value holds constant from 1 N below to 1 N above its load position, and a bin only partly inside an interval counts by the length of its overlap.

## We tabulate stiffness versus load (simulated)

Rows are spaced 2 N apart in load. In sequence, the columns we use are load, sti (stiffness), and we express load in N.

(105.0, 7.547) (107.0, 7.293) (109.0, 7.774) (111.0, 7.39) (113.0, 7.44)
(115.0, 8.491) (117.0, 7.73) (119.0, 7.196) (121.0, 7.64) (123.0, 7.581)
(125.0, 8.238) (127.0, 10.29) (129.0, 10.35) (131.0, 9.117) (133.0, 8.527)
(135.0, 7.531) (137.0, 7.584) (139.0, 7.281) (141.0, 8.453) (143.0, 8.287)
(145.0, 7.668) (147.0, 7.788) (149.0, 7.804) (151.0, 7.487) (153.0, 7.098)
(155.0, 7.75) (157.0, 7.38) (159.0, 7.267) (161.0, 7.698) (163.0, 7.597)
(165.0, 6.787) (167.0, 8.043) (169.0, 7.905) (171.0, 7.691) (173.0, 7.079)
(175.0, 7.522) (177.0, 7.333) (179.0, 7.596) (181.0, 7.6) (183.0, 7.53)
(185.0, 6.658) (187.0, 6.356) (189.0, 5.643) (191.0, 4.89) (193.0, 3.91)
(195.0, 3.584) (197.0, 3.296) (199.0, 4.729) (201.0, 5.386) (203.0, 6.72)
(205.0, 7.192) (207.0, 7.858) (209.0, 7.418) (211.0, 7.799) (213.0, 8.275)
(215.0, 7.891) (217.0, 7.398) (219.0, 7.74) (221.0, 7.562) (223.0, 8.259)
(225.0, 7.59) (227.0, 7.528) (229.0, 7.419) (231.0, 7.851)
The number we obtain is 5.61 N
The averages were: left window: 7.86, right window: 7.28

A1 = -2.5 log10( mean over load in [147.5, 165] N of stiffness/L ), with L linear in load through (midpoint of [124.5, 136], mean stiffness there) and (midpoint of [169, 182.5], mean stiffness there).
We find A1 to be 0.10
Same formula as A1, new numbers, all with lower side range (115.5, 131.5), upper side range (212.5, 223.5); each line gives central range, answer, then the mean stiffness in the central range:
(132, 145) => 0.062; 7.92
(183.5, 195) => 0.428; 5.41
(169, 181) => 0.088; 7.5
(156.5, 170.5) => 0.093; 7.54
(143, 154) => 0.093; 7.63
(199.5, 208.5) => 0.179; 6.71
